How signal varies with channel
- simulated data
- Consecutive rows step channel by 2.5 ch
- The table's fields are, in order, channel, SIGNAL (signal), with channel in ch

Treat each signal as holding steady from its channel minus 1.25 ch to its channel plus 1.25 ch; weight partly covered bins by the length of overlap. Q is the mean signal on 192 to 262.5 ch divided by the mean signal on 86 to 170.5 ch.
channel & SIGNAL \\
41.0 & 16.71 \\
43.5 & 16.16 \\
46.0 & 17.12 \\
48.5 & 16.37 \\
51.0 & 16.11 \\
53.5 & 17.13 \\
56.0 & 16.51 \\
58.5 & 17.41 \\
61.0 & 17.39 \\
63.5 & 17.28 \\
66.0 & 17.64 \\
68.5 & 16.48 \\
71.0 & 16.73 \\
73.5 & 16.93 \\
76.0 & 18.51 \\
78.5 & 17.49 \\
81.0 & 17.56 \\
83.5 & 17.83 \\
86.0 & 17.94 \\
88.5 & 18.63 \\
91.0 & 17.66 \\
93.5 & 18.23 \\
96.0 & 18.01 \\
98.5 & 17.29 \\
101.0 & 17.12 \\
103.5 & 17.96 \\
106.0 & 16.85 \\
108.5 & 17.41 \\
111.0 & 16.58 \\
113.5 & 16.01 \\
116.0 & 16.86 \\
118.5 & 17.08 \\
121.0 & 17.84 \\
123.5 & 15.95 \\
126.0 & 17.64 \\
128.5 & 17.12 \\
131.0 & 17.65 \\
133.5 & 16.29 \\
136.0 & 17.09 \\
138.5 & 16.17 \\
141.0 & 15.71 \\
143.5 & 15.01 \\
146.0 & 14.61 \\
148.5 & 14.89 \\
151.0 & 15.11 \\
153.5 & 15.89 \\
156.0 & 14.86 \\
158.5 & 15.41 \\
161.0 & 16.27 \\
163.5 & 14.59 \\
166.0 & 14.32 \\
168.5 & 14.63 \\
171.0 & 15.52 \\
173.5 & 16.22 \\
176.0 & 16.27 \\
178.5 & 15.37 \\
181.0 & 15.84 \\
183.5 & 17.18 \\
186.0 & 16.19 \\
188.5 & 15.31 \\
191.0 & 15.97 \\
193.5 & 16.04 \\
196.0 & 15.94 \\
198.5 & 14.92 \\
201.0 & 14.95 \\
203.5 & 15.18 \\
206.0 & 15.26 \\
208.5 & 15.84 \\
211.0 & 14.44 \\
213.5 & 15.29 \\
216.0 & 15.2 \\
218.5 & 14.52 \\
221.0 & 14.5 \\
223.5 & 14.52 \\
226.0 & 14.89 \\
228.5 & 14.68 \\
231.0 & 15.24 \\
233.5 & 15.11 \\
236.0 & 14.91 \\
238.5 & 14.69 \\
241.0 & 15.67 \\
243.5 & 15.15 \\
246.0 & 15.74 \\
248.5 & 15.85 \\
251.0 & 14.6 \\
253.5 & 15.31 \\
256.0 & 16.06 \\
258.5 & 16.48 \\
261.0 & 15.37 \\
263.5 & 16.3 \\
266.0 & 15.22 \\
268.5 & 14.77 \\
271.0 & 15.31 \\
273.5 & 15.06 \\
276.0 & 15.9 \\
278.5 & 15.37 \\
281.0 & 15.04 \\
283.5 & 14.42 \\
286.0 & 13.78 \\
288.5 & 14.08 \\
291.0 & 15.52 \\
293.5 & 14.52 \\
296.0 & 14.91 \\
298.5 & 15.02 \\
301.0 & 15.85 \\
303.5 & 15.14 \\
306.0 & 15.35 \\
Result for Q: 0.93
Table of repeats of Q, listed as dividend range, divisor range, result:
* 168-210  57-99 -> 0.89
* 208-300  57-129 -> 0.87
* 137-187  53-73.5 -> 0.91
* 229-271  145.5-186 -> 0.99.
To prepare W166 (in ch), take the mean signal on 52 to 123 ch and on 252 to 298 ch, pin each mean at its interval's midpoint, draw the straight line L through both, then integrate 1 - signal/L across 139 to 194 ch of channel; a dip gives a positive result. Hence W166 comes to 3.1 ch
